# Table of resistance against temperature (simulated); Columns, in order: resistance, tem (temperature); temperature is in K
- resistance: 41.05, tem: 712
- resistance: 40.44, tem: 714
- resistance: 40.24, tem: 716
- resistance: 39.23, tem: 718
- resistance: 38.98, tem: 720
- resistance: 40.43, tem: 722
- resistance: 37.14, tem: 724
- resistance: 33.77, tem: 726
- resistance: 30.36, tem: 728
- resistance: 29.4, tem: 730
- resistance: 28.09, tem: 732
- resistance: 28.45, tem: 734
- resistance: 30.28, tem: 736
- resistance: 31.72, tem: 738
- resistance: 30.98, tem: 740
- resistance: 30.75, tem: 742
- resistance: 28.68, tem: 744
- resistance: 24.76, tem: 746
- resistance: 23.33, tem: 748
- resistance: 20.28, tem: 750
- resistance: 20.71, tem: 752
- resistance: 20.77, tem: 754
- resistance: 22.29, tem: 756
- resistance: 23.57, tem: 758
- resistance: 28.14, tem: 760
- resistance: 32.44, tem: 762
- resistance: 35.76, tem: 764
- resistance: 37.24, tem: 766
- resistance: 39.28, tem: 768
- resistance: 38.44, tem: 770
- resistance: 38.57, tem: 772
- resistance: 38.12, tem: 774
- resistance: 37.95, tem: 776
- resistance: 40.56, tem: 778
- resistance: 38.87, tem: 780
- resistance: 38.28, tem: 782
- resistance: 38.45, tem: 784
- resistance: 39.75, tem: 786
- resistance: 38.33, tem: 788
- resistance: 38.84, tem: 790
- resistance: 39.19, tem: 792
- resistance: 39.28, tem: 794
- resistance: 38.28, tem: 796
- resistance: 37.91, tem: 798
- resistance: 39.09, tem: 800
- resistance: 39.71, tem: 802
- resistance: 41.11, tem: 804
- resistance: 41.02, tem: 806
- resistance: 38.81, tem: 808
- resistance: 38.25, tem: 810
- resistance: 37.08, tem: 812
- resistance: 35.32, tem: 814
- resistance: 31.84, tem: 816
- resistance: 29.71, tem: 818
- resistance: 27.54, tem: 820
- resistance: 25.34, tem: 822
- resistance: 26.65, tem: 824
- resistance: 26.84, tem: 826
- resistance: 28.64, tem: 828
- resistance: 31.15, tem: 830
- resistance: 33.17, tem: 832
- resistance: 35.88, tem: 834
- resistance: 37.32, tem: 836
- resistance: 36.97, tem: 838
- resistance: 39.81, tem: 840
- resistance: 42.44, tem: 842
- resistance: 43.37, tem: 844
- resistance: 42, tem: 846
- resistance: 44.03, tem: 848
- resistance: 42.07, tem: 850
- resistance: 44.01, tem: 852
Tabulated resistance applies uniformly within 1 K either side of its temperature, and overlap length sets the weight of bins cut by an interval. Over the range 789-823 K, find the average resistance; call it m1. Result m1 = 36.4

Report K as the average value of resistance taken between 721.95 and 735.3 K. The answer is 31.9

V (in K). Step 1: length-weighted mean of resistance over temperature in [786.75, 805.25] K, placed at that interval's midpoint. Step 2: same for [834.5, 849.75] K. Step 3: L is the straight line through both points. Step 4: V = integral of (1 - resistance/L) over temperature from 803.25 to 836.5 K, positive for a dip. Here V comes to 5.6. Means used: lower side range 39.1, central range 33.2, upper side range 40.7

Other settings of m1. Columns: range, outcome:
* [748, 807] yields 35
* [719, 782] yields 31.7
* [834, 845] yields 39.6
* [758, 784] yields 36.5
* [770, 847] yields 36.6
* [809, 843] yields 33.2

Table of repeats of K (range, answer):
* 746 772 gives 28.8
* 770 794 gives 38.8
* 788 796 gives 38.9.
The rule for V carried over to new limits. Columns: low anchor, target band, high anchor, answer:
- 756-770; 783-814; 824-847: -4.4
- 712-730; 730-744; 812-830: 2.4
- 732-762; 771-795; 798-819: -4.5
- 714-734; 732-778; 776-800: 8.4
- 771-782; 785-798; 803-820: -0.4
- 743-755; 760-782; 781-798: -4.0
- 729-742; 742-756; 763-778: 4.0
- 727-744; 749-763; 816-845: 3.0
